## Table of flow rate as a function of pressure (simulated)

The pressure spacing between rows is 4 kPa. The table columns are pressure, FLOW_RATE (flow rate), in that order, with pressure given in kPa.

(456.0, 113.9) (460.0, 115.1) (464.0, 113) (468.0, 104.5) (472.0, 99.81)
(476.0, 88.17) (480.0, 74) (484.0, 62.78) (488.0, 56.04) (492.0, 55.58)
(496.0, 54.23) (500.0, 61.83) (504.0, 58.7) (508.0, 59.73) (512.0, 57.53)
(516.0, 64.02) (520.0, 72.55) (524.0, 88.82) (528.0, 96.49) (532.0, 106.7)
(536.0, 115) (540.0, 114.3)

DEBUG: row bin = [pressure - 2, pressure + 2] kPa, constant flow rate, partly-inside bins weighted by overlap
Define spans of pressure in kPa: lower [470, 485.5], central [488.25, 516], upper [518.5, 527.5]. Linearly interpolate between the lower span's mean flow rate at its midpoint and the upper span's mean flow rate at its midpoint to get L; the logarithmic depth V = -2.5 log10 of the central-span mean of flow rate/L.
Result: 0.38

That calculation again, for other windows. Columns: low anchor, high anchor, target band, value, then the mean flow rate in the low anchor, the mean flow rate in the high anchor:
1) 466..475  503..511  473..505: 0.22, 101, 59.1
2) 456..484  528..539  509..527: 0.43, 97.6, 109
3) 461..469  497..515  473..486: 0.20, 110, 59.4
